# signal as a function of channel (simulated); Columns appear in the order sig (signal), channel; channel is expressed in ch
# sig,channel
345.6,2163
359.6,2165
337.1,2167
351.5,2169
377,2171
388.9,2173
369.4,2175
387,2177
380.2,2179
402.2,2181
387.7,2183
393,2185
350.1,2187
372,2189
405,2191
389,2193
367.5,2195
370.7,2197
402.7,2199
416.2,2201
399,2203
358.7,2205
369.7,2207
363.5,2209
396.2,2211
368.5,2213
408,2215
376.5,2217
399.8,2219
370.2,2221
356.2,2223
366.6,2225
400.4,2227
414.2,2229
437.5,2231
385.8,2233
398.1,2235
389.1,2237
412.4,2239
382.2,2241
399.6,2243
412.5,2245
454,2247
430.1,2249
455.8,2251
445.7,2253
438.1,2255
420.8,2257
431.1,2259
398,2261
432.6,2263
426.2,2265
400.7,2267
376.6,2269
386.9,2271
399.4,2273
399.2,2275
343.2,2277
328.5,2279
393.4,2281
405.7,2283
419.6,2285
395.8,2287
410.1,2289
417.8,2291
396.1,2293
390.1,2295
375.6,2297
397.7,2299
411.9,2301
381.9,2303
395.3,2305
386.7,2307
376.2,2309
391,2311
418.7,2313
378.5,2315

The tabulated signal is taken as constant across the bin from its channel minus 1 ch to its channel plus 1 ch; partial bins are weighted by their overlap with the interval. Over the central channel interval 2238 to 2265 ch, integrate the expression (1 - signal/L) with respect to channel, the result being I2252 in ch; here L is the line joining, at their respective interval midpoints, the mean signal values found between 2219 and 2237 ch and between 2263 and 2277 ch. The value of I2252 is -2.0 ch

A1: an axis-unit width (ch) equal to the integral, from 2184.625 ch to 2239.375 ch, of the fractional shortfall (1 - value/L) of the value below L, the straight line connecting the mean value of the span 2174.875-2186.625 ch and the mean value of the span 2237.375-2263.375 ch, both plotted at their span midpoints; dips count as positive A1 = 2.2 ch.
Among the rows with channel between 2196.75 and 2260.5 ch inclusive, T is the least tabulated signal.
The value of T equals 356.2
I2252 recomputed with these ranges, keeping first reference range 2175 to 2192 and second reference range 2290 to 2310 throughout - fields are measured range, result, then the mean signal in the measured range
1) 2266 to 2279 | 0.36 ch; 380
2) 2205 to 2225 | 0.47 ch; 377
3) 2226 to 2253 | -1.82 ch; 414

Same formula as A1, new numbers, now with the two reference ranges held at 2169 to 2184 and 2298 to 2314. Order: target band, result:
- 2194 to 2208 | 0.05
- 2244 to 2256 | -1.54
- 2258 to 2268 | -0.69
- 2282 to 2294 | -0.44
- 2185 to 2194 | 0.07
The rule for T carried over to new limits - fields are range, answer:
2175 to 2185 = 369.4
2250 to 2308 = 328.5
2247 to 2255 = 430.1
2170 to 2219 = 350.1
